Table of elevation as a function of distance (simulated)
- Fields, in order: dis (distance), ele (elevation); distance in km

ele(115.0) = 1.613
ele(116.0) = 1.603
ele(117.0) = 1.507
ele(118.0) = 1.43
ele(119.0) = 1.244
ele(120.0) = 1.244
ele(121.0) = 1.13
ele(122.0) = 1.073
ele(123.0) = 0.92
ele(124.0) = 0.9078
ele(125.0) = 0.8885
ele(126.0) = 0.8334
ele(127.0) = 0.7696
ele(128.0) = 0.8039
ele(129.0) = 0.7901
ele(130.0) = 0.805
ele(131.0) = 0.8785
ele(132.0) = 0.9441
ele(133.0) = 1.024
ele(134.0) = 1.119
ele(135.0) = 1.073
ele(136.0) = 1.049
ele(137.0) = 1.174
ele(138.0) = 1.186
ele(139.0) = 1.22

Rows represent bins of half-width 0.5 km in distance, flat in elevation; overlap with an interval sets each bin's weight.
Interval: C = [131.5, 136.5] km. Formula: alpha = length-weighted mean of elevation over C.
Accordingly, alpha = 1.04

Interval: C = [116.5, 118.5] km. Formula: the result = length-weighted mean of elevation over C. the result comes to 1.47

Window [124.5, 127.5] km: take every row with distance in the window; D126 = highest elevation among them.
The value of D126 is 0.8885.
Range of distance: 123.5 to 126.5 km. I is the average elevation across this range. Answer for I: 0.877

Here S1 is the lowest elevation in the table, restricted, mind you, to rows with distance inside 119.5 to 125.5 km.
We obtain 0.8885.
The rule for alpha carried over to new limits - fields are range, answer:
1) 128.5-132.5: 0.854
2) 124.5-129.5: 0.817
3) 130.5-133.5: 0.949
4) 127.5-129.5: 0.797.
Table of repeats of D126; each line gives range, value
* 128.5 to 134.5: 1.119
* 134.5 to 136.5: 1.073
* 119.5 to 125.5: 1.244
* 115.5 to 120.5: 1.603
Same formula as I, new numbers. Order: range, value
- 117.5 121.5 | 1.26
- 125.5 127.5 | 0.801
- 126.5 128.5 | 0.787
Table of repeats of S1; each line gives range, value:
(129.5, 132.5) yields 0.805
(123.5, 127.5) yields 0.7696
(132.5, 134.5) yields 1.024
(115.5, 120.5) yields 1.244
